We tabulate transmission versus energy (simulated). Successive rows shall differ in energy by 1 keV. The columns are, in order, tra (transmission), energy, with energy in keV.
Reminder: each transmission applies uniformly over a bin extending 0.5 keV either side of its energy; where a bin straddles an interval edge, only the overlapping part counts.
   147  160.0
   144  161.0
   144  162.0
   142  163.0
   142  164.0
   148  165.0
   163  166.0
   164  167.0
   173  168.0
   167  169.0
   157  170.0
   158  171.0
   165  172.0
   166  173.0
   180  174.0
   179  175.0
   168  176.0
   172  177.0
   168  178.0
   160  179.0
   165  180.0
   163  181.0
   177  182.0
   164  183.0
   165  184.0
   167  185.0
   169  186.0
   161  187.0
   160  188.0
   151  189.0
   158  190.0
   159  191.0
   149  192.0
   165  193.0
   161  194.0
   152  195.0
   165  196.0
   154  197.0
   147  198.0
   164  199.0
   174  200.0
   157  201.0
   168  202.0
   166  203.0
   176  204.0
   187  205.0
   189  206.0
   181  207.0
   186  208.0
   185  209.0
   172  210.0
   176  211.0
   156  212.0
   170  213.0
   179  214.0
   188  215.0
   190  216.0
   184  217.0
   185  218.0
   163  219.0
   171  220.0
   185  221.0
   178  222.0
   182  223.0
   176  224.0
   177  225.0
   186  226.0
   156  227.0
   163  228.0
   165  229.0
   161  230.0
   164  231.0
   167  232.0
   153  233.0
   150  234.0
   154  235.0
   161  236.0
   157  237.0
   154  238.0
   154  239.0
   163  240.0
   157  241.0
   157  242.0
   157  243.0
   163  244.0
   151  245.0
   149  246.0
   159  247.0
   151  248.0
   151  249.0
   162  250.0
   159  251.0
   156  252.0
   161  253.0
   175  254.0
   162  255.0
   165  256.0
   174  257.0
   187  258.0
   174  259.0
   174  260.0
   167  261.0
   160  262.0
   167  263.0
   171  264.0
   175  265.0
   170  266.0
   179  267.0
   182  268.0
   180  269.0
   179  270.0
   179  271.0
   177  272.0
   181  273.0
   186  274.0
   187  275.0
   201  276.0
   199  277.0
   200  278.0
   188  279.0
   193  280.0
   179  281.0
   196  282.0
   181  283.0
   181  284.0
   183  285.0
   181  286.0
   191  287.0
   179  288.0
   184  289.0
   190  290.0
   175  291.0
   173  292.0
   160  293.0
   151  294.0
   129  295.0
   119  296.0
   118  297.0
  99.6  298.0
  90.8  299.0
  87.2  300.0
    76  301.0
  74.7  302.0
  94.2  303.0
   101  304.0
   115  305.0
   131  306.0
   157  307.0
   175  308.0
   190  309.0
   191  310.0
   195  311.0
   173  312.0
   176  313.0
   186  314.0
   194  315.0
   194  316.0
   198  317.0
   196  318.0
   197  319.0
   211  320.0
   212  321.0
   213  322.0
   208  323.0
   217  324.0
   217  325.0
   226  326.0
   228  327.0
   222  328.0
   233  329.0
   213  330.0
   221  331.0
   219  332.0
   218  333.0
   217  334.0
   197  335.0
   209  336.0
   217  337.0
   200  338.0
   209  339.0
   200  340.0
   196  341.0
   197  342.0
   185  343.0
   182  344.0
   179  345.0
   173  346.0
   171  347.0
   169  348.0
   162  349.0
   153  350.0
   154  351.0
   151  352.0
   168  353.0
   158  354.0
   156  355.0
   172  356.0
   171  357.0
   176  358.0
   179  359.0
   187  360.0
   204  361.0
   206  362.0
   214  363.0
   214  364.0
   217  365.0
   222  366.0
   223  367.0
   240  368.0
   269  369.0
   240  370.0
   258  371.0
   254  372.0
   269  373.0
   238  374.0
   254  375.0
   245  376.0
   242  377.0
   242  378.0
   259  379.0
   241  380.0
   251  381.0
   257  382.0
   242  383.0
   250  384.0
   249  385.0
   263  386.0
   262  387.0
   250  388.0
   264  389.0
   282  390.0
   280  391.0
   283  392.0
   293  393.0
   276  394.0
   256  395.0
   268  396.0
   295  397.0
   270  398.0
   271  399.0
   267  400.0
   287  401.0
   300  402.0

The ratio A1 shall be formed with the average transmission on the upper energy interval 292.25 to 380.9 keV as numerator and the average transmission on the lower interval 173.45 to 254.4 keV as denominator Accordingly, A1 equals 1.1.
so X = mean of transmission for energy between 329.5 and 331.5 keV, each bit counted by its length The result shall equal 217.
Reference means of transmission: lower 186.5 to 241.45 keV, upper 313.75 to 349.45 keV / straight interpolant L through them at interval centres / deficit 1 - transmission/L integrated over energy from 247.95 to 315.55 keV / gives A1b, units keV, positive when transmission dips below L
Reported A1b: 8.4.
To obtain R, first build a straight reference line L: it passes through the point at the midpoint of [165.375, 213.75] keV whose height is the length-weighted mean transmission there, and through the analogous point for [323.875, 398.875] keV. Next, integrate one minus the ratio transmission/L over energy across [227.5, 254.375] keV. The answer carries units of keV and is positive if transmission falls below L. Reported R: 3.7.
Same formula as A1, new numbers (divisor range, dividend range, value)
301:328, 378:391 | 1.44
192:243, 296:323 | 0.93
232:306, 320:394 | 1.36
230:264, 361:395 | 1.55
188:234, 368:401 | 1.54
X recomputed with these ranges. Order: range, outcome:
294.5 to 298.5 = 116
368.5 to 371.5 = 256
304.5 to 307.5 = 134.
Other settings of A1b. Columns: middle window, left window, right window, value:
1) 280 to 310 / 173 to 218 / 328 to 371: 6.18 keV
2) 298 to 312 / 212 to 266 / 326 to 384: 4.53 keV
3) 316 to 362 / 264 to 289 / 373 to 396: 6.46 keV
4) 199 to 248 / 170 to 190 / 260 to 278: 1.05 keV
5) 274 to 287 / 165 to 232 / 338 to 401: 0.44 keV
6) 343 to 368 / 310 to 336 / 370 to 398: 5.59 keV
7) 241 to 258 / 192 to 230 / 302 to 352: 1.64 keV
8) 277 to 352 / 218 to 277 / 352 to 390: 8.32 keV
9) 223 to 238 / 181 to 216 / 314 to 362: 0.86 keV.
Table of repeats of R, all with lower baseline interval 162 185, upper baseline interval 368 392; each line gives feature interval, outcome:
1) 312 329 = 1.7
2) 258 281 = 2.9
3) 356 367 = 2.1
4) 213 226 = 0.3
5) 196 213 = 0.6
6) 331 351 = 3.8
